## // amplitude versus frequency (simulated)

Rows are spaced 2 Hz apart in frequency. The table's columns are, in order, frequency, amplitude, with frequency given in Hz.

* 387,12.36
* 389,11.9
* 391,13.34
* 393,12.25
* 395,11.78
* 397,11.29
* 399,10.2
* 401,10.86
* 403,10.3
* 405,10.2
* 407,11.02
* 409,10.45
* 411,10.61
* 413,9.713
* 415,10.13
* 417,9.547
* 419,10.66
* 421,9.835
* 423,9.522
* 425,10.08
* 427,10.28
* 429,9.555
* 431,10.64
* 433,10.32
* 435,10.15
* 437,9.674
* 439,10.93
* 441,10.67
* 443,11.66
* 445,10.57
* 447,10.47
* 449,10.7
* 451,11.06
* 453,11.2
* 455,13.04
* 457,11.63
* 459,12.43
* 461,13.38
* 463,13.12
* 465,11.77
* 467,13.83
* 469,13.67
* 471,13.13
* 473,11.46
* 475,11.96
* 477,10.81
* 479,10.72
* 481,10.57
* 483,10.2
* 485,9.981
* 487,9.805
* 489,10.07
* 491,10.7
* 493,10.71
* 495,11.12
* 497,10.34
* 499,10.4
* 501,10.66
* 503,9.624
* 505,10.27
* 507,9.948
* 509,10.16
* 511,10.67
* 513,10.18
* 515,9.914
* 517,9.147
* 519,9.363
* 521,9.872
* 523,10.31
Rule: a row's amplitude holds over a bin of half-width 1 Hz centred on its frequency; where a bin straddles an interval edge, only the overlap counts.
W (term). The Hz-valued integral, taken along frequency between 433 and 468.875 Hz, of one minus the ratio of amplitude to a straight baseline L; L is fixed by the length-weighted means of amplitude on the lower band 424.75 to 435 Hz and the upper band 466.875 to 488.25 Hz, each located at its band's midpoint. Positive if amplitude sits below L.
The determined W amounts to -2.8 Hz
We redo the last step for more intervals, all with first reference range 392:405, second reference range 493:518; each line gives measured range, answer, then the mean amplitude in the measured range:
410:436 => 1.86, 10.1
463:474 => -2.40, 12.8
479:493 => 0.11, 10.3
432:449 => 0.25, 10.6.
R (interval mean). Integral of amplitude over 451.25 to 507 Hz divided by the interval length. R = 11.3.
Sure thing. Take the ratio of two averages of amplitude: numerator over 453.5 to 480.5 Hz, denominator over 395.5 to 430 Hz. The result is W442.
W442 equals 1.2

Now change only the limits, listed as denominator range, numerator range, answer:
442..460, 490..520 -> 0.89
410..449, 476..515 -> 1.01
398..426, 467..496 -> 1.09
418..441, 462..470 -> 1.29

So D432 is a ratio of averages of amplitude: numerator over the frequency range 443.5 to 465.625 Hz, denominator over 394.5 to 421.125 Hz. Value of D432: 1.12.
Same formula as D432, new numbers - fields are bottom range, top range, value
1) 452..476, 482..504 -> 0.82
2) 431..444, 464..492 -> 1.07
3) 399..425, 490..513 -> 1.02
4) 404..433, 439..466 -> 1.15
